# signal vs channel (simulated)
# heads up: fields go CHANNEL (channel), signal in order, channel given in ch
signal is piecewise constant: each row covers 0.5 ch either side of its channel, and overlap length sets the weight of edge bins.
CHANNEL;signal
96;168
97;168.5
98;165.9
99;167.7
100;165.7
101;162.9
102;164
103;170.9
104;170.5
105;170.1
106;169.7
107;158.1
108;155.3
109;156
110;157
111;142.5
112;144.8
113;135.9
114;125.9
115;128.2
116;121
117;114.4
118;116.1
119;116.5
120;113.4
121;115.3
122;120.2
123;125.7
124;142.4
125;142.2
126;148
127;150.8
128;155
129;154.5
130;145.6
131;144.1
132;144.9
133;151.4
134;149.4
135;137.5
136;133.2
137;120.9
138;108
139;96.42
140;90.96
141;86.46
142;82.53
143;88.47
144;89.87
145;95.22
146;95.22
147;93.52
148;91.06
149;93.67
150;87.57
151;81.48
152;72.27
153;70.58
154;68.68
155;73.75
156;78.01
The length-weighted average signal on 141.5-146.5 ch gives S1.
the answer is 90.3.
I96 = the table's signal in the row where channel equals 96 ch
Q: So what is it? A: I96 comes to 168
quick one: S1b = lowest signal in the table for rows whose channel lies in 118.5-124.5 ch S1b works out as 113.4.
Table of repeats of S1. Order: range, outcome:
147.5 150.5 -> 90.8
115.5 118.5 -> 117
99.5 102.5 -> 164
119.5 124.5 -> 123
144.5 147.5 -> 94.7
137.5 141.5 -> 95.5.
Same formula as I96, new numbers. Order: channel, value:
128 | 155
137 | 120.9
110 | 157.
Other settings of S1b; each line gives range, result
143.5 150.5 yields 87.57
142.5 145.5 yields 88.47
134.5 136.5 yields 133.2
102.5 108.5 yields 155.3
